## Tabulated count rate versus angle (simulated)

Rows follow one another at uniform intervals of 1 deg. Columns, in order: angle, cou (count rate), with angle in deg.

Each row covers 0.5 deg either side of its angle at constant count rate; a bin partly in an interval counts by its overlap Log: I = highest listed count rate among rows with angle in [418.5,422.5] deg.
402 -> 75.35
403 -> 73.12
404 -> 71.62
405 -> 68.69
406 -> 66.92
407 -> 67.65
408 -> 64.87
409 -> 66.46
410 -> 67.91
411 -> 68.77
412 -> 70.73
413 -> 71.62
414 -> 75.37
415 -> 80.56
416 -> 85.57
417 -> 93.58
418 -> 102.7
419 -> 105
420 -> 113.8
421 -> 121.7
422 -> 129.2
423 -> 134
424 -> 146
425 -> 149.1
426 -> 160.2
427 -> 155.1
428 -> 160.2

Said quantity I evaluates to 129.2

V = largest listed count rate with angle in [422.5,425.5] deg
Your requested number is 149.1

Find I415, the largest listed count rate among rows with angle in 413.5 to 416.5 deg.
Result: 85.57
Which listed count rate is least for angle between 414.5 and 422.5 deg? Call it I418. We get 80.56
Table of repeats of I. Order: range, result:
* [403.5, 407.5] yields 71.62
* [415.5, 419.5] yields 105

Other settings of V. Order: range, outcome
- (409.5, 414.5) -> 75.37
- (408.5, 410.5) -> 67.91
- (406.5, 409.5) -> 67.65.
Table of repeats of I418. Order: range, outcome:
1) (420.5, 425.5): 121.7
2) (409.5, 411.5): 67.91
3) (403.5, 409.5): 64.87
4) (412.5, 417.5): 71.62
